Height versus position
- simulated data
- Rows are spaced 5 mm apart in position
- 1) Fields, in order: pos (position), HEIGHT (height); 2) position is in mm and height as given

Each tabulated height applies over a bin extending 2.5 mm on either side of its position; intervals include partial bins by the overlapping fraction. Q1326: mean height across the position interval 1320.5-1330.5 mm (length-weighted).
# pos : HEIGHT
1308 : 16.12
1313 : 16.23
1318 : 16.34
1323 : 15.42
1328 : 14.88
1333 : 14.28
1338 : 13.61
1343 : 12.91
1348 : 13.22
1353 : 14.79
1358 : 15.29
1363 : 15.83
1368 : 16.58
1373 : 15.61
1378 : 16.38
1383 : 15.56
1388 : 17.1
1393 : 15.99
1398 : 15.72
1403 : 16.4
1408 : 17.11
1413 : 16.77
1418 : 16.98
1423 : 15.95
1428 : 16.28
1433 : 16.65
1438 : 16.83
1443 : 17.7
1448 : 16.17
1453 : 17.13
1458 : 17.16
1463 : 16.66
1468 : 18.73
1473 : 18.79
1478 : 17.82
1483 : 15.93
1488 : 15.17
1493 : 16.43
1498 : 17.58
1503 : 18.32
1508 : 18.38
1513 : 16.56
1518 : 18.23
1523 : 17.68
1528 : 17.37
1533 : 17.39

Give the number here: 15.2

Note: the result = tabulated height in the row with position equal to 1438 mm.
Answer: 16.83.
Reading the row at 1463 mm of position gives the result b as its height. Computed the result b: 16.66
